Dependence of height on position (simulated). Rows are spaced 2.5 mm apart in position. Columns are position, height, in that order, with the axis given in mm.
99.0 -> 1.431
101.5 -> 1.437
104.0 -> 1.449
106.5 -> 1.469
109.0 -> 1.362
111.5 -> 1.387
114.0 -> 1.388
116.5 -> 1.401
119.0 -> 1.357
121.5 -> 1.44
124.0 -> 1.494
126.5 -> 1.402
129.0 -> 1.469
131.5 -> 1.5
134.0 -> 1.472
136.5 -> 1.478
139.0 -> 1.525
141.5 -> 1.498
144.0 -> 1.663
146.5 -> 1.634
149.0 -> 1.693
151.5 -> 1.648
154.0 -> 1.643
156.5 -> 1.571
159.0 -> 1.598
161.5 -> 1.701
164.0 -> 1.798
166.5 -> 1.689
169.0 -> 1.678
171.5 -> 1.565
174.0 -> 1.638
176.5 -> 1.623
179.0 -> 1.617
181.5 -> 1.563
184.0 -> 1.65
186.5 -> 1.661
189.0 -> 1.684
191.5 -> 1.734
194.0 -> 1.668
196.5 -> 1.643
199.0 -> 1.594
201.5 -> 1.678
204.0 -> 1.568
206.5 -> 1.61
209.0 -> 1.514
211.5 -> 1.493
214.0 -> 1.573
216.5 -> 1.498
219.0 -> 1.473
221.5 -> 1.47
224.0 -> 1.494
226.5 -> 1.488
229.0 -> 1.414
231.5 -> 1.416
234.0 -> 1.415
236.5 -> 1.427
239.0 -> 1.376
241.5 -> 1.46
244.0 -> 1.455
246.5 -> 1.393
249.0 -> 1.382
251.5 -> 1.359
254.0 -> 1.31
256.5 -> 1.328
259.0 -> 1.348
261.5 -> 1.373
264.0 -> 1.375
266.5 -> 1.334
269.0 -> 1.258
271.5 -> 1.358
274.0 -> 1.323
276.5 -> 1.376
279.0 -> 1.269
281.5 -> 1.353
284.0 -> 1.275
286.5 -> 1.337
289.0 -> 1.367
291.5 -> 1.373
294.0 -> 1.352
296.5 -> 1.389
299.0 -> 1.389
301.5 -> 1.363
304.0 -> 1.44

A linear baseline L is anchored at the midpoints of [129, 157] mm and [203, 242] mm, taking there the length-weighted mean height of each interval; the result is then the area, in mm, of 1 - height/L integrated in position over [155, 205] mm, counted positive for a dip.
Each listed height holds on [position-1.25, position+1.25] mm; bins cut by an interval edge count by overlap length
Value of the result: -3.9 mm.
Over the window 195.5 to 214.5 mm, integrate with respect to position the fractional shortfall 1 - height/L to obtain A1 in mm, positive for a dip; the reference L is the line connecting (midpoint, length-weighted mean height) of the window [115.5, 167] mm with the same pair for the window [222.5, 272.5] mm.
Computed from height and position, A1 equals -1.7 mm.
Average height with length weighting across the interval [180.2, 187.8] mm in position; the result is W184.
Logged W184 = 1.63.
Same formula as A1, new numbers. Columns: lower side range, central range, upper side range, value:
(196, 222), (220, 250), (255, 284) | 0.5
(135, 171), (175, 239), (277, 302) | -1.6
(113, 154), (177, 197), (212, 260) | -2.5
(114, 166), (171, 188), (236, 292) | -1.5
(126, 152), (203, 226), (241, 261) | -1.4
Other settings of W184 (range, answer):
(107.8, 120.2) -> 1.38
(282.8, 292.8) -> 1.34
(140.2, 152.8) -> 1.63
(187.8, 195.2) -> 1.7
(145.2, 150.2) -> 1.66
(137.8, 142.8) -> 1.51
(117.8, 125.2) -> 1.43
